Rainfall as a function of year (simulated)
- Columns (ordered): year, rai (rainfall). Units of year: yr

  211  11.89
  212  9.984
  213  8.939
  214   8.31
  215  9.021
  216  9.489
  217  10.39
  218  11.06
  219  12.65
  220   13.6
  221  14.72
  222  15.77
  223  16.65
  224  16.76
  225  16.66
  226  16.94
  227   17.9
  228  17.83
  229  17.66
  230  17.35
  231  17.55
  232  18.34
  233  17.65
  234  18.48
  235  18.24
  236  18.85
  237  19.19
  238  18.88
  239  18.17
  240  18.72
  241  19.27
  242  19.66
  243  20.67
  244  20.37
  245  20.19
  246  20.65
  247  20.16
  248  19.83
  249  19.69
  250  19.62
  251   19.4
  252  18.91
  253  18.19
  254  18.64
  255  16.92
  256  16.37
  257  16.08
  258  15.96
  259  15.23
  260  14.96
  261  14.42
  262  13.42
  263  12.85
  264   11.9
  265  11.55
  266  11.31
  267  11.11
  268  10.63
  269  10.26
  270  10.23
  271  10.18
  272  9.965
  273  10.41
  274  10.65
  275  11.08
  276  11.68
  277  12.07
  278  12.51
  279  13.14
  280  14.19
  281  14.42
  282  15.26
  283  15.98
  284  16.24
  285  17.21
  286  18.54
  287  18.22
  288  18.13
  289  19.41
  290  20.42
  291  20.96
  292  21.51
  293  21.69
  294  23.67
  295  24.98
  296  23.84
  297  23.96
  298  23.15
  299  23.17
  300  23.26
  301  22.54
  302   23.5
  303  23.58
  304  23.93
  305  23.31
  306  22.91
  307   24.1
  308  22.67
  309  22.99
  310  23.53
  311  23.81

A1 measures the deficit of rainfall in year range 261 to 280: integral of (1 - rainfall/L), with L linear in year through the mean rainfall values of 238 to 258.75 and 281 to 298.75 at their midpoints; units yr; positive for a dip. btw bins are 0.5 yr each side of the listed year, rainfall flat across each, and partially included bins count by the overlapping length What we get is 7.7 yr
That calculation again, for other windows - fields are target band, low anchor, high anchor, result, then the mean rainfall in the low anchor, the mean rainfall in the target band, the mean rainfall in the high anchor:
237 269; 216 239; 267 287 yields -4.6 yr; 16.4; 16.8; 13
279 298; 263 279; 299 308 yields -1.6 yr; 11.2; 19.3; 23.3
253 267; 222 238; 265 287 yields 0.0 yr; 17.7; 14.6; 12.8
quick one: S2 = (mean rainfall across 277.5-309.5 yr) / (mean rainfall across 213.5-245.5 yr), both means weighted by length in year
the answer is 1.2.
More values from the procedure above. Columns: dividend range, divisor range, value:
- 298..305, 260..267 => 1.84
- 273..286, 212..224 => 1.15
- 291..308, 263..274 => 2.14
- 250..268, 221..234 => 0.88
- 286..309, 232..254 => 1.16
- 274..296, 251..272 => 1.23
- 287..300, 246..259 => 1.20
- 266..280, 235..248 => 0.57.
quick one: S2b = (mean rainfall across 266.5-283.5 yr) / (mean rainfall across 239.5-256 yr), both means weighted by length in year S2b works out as 0.62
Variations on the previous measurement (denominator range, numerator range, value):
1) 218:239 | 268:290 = 0.82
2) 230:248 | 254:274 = 0.68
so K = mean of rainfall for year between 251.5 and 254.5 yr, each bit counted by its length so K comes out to 18.6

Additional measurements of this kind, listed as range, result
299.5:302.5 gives 23.1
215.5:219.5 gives 10.9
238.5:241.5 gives 18.7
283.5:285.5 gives 16.7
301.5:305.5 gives 23.6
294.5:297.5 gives 24.3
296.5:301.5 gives 23.2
